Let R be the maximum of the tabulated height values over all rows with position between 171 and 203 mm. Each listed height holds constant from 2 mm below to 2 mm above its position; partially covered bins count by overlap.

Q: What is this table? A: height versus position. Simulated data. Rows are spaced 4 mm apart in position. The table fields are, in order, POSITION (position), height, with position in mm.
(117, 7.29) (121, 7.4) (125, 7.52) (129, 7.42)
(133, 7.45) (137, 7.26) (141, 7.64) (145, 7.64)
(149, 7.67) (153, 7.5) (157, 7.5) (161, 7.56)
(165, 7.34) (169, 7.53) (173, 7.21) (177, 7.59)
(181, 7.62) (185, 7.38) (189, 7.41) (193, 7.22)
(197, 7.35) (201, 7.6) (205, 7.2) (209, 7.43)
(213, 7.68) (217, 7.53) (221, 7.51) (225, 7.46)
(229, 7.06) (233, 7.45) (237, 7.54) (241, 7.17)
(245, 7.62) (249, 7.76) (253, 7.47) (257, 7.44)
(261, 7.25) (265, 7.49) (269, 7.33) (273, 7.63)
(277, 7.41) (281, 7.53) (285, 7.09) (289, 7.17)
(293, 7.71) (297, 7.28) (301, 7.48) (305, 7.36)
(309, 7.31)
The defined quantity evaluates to 7.62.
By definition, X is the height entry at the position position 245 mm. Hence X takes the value 7.62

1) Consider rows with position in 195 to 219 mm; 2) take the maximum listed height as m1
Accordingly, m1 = 7.68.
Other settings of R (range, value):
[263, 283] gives 7.63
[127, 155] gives 7.67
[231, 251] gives 7.76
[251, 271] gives 7.49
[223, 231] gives 7.46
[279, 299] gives 7.71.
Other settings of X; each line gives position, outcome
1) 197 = 7.35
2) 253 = 7.47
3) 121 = 7.4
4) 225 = 7.46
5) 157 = 7.5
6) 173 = 7.21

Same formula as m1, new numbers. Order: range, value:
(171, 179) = 7.59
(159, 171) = 7.56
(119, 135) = 7.52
